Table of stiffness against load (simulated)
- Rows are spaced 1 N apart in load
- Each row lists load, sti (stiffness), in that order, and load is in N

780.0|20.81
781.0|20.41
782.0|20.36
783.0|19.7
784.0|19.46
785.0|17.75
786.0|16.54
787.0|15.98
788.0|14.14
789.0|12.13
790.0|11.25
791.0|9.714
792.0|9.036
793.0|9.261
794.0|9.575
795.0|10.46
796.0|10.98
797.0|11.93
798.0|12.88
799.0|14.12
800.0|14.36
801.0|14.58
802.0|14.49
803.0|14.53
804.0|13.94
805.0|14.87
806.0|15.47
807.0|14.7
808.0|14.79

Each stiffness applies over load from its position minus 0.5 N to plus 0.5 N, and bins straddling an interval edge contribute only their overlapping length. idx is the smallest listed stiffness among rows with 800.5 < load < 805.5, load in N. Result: 13.94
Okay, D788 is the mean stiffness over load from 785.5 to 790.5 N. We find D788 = 14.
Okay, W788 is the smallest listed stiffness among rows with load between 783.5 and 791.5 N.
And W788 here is 9.714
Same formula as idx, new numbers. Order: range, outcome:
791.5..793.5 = 9.036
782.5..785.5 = 17.75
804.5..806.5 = 14.87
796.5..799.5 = 11.93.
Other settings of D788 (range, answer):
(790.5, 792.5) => 9.38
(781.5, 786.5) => 18.8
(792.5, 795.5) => 9.77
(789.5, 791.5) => 10.5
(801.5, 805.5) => 14.5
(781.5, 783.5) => 20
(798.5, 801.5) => 14.4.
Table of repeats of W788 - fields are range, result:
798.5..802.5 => 14.12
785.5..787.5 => 15.98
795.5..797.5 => 10.98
